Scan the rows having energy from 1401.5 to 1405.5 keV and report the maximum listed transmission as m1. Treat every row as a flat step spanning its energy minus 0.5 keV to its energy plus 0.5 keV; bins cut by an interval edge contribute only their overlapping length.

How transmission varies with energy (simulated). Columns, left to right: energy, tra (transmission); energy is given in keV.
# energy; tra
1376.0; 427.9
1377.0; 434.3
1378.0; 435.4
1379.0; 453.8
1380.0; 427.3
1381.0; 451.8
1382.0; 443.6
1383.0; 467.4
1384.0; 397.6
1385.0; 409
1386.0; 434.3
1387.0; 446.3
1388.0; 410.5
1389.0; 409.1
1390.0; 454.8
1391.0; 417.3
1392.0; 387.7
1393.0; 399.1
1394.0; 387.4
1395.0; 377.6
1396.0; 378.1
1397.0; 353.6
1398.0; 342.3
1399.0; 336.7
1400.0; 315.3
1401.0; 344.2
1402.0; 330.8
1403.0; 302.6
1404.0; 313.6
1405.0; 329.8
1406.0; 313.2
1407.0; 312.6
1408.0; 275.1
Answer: 330.8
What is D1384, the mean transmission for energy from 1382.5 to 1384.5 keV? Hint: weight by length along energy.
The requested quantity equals 432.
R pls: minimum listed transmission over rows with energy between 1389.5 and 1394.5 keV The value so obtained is 387.4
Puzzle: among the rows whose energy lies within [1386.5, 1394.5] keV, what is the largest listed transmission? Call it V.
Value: 454.8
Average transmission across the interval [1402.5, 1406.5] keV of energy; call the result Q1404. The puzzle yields 315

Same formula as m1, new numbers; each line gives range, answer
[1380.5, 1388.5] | 467.4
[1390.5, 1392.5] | 417.3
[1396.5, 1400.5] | 353.6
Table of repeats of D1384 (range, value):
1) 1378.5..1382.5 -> 444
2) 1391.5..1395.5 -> 388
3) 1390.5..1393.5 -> 401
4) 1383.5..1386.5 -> 414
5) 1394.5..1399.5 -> 358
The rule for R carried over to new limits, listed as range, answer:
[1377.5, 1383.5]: 427.3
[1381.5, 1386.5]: 397.6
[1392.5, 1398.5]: 342.3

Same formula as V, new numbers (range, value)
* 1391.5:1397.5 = 399.1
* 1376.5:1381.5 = 453.8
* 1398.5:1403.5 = 344.2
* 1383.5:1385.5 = 409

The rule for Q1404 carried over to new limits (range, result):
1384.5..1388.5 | 425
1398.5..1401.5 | 332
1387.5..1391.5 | 423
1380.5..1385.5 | 434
